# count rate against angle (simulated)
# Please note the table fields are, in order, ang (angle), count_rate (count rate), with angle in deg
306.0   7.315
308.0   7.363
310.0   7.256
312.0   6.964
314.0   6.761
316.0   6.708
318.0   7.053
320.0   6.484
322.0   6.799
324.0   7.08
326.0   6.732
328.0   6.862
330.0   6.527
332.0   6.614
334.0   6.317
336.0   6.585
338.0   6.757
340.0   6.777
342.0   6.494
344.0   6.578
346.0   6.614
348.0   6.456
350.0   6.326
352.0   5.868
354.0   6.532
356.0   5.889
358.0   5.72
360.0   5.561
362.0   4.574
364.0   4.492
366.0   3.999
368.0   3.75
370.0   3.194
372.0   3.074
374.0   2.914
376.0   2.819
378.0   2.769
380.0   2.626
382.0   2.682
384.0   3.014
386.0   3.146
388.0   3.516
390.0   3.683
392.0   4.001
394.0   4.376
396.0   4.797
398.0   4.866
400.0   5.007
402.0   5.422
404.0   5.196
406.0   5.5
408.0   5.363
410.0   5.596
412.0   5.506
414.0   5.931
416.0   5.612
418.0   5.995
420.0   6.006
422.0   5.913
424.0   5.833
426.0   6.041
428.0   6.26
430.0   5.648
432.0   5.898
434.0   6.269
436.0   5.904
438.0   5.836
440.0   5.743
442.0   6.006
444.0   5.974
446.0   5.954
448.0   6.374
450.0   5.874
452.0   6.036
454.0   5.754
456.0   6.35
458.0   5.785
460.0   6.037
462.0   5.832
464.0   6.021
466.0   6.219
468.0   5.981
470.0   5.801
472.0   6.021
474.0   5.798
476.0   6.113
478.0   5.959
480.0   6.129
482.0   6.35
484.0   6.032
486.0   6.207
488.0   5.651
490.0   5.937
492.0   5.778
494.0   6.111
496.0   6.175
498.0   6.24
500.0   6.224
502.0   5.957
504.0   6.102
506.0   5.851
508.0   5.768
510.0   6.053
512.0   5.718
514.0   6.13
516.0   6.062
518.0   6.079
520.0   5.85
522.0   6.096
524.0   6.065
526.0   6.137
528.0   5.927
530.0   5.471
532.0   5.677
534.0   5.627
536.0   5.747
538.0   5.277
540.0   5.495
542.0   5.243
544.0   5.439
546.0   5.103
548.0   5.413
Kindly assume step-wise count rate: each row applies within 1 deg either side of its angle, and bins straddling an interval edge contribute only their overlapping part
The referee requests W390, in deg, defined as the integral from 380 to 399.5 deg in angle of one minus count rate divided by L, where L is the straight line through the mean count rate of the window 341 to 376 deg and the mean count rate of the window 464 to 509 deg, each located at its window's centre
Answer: 5.78 deg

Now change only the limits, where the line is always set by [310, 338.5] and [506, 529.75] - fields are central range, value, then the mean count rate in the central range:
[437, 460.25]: 1.0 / 5.97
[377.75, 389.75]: 6.4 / 3.02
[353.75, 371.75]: 5.1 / 4.71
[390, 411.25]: 4.9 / 4.96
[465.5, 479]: 0.4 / 5.98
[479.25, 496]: 0.2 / 6.03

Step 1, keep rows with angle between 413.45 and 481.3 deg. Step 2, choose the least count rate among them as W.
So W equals 5.612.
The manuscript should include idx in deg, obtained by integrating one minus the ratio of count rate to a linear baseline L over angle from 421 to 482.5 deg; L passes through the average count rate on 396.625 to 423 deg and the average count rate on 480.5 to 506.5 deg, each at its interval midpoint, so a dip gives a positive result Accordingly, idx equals -2.14 deg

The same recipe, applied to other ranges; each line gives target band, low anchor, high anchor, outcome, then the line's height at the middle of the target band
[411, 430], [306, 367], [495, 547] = 0.7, 6.13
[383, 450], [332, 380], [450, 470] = 3.8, 5.65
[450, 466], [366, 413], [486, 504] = -2.0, 5.33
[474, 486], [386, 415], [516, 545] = -1.6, 5.39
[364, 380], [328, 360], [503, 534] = 7.7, 6.32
